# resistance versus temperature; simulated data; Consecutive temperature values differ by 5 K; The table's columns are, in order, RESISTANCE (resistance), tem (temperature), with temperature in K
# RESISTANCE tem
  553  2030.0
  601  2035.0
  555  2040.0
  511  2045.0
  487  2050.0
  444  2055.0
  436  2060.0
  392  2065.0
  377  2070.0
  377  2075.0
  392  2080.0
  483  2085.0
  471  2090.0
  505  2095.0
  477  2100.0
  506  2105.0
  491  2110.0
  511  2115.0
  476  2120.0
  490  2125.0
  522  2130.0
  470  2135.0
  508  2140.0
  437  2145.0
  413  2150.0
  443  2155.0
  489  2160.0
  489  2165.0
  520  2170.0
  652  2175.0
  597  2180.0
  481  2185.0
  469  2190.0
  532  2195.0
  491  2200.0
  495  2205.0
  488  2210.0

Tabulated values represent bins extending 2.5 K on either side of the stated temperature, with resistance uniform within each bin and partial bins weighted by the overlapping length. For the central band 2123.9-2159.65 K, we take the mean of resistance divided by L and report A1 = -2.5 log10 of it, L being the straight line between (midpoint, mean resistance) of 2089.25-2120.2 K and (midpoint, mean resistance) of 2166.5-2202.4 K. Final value 0.09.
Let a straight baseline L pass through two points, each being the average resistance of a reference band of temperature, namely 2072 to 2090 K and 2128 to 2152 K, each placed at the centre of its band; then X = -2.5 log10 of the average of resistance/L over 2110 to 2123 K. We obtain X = -0.10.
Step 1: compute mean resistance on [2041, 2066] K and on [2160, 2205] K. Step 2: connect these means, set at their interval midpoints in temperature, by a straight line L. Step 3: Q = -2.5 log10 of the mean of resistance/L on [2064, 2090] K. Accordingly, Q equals 0.157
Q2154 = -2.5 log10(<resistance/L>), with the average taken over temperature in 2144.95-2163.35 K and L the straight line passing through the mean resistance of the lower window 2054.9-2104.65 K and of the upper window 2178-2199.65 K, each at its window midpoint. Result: 0.10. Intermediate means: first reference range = 438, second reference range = 515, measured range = 449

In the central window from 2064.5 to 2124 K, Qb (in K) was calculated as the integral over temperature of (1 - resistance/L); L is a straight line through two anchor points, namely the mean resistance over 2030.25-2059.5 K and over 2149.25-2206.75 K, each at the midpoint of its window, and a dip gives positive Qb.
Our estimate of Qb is 6.5 K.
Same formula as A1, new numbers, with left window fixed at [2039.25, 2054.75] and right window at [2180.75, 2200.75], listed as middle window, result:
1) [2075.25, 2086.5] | 0.19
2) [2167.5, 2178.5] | -0.17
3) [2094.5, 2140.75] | 0.02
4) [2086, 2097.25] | 0.03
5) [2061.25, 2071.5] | 0.27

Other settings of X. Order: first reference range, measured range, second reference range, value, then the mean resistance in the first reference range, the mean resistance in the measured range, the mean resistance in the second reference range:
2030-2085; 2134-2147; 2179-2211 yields 0.03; 463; 473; 504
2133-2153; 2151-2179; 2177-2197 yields -0.06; 456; 517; 523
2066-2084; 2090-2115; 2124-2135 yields -0.11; 391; 494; 500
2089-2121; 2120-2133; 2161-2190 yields 0.02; 493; 499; 538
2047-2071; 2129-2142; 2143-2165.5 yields -0.11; 432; 497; 451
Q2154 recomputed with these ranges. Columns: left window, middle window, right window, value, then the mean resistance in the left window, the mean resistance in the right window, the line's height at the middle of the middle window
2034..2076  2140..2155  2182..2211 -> 0.10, 463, 495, 484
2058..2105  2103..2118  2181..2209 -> -0.11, 438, 499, 454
